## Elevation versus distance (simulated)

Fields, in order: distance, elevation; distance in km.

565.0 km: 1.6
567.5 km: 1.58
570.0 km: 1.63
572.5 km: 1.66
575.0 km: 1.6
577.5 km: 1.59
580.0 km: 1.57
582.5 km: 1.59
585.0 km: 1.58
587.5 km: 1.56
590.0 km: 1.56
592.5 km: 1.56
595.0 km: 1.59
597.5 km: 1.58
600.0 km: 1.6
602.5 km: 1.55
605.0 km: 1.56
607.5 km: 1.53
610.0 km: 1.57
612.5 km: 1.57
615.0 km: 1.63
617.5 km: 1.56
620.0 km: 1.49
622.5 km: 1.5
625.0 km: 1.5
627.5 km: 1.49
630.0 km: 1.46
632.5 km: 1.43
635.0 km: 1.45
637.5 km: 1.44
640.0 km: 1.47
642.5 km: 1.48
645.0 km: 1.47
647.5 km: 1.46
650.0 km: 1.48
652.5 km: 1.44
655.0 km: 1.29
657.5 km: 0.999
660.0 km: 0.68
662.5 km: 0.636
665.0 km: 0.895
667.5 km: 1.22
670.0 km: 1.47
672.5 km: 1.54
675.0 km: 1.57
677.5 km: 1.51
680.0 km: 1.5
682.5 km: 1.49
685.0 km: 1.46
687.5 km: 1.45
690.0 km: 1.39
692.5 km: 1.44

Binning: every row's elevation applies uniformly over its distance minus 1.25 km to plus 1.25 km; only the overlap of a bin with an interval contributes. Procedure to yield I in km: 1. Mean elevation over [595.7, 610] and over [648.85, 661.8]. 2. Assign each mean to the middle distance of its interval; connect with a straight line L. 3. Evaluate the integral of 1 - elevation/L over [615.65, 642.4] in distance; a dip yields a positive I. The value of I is -2.45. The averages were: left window 1.57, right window 1.15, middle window 1.48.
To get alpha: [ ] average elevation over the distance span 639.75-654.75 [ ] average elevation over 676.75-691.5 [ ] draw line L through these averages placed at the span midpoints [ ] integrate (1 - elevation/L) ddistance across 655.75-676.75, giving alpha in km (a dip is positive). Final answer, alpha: 4.6 km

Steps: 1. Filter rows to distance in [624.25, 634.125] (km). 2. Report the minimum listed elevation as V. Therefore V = 1.43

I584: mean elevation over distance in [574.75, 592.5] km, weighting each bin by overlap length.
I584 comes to 1.58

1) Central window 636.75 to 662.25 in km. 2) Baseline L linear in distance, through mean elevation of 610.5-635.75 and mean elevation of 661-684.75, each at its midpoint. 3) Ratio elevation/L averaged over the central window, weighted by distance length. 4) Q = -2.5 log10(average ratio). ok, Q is 0.10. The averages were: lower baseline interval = 1.51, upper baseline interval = 1.31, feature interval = 1.29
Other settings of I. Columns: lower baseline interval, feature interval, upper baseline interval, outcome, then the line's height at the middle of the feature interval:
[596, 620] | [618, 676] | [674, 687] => 7.18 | 1.53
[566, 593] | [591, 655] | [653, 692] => -2.92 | 1.44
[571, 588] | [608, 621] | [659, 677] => -1.26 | 1.43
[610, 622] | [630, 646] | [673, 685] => 0.90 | 1.54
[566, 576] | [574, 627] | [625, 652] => -0.43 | 1.55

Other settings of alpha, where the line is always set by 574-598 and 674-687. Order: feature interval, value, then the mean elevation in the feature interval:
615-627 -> 0.2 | 1.52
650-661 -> 2.7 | 1.15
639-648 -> 0.4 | 1.47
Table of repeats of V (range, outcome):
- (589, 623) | 1.49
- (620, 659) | 0.999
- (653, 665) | 0.636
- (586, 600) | 1.56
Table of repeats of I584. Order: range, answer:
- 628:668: 1.27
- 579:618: 1.57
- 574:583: 1.59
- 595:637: 1.53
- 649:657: 1.36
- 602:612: 1.55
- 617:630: 1.5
